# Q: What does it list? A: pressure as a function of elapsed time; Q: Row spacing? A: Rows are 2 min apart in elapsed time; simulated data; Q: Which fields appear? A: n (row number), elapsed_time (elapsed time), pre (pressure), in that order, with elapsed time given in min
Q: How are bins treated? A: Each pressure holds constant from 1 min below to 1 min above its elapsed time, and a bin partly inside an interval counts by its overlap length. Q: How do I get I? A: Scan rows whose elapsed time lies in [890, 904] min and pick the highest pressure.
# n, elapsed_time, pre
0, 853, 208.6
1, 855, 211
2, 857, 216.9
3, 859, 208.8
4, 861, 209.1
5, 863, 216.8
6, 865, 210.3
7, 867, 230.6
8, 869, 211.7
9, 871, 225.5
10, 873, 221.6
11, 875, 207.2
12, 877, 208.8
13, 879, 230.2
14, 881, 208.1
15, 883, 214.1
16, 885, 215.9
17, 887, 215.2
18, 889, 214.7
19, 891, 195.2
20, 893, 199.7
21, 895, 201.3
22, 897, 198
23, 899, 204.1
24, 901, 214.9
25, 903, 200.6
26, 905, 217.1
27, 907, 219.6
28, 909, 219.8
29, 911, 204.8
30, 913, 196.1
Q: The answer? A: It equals 214.9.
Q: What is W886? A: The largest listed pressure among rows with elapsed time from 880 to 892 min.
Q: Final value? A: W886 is 215.9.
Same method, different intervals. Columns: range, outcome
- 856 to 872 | 230.6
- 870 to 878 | 225.5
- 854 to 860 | 216.9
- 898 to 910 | 219.8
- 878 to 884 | 230.2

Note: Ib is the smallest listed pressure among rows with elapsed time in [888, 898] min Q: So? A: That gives 195.2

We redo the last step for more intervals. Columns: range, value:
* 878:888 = 208.1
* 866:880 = 207.2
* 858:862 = 208.8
